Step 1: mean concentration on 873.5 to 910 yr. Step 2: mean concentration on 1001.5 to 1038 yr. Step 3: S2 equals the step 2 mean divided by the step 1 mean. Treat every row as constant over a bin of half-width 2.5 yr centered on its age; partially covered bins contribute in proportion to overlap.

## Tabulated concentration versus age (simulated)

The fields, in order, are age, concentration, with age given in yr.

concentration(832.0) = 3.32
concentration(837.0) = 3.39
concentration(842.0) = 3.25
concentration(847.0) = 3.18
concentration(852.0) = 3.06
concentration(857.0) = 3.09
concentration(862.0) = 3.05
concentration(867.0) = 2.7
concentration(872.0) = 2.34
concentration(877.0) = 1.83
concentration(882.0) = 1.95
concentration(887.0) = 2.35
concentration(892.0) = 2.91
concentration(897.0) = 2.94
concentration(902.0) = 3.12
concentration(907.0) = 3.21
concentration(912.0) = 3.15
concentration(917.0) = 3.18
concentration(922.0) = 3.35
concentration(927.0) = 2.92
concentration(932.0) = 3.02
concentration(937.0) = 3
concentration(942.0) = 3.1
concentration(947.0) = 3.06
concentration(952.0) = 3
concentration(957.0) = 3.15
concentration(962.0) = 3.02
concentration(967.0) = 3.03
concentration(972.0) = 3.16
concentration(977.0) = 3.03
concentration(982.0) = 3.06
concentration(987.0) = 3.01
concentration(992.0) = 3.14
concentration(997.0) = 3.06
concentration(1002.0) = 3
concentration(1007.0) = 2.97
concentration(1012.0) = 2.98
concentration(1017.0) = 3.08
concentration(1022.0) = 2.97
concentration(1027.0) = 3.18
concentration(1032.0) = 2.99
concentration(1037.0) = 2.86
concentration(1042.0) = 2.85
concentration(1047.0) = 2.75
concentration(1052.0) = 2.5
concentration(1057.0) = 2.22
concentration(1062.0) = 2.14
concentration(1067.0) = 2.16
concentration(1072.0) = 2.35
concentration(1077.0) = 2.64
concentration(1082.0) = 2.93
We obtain 1.15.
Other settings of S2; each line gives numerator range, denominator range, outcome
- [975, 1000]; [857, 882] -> 1.23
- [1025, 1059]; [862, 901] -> 1.11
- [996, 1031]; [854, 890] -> 1.22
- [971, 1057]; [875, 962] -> 1.02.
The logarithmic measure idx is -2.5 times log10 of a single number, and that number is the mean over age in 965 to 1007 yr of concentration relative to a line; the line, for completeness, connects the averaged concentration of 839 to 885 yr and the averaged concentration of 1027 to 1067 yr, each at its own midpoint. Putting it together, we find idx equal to -0.15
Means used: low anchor 2.72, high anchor 2.62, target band 3.06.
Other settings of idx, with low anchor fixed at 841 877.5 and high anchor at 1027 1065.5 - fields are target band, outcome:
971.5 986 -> -0.13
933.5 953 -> -0.11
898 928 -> -0.13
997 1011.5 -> -0.12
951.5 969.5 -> -0.12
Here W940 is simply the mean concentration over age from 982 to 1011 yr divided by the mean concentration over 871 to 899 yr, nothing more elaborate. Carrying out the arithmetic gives 1.3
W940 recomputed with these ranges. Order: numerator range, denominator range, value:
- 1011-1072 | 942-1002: 0.88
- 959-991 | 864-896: 1.28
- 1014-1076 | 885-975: 0.88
